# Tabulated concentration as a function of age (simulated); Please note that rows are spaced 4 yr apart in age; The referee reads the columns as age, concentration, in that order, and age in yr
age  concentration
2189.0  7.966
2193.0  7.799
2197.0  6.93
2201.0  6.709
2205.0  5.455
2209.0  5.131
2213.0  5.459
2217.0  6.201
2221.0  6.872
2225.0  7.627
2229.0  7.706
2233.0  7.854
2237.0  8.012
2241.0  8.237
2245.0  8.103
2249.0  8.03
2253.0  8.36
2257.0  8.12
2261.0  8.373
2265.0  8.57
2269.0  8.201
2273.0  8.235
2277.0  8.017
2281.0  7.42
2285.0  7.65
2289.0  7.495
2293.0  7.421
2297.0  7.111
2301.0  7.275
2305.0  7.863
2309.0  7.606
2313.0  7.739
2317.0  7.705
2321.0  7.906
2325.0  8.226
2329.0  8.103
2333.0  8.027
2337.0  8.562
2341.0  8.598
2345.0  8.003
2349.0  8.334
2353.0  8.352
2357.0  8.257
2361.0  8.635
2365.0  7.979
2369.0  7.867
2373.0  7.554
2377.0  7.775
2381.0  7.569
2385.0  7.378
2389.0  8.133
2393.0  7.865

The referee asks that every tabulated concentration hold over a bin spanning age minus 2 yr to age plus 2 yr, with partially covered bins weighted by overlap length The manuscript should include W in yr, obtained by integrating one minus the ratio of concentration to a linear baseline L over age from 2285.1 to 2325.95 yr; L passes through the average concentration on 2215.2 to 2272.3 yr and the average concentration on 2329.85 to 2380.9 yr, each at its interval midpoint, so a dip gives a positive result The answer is 2.1 yr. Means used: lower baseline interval 7.89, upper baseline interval 8.14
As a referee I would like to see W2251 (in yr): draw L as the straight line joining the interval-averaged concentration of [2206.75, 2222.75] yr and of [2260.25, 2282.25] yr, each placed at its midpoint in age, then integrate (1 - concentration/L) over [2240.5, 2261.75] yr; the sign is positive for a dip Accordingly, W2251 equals -2.48 yr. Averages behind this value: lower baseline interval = 5.89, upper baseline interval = 8.15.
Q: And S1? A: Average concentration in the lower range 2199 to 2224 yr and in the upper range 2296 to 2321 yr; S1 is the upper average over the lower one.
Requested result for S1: 1.3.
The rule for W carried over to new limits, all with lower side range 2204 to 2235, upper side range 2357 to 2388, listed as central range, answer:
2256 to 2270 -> -2.8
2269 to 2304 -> -2.4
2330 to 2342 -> -1.3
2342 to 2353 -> -0.8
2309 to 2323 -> -0.7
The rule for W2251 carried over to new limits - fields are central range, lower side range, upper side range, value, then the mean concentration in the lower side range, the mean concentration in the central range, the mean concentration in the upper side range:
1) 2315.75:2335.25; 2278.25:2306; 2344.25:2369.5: -0.4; 7.46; 8.01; 8.23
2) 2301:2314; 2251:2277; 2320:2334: 0.8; 8.29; 7.66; 8.08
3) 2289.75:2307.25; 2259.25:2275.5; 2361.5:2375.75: 1.6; 8.33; 7.43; 7.89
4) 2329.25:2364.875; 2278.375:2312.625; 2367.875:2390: -3.3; 7.5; 8.31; 7.69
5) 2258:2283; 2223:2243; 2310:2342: -0.5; 7.89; 8.14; 8.08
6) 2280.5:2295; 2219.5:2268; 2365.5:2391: 0.8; 8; 7.5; 7.73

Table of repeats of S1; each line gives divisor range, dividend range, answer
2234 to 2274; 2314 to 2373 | 0.99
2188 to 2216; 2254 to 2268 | 1.30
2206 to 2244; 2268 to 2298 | 1.10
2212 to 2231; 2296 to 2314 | 1.10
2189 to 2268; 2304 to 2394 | 1.09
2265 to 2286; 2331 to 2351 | 1.04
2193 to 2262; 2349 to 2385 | 1.10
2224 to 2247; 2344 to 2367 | 1.04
